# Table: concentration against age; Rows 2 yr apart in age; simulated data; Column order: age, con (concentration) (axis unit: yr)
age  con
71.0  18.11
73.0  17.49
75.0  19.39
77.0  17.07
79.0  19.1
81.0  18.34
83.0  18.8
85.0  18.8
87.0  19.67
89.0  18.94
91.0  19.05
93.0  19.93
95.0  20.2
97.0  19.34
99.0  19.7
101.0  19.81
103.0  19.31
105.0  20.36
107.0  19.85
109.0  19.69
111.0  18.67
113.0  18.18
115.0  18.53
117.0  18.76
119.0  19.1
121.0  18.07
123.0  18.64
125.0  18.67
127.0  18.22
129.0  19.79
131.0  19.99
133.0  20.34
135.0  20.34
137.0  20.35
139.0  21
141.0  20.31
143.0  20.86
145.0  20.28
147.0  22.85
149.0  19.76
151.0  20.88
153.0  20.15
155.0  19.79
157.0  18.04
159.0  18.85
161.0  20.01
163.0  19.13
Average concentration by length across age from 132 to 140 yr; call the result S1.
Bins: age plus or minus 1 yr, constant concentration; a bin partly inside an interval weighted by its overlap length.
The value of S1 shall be 20.5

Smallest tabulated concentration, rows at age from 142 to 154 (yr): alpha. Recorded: 19.76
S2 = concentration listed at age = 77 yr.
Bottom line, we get 17.07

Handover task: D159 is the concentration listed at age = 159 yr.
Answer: 18.85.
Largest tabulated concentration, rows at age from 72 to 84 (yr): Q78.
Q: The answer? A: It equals 19.39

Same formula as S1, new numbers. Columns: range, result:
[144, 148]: 21.6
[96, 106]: 19.7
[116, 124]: 18.6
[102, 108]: 19.8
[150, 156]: 20.3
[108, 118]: 18.8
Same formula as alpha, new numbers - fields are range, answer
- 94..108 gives 19.31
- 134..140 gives 20.34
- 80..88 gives 18.34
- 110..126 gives 18.07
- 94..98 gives 19.34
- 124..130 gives 18.22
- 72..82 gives 17.07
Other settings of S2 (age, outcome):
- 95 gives 20.2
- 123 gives 18.64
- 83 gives 18.8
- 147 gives 22.85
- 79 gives 19.1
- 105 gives 20.36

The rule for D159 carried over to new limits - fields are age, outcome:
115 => 18.53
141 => 20.31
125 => 18.67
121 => 18.07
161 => 20.01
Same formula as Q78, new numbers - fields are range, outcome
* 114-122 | 19.1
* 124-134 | 20.34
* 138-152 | 22.85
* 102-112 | 20.36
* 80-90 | 19.67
